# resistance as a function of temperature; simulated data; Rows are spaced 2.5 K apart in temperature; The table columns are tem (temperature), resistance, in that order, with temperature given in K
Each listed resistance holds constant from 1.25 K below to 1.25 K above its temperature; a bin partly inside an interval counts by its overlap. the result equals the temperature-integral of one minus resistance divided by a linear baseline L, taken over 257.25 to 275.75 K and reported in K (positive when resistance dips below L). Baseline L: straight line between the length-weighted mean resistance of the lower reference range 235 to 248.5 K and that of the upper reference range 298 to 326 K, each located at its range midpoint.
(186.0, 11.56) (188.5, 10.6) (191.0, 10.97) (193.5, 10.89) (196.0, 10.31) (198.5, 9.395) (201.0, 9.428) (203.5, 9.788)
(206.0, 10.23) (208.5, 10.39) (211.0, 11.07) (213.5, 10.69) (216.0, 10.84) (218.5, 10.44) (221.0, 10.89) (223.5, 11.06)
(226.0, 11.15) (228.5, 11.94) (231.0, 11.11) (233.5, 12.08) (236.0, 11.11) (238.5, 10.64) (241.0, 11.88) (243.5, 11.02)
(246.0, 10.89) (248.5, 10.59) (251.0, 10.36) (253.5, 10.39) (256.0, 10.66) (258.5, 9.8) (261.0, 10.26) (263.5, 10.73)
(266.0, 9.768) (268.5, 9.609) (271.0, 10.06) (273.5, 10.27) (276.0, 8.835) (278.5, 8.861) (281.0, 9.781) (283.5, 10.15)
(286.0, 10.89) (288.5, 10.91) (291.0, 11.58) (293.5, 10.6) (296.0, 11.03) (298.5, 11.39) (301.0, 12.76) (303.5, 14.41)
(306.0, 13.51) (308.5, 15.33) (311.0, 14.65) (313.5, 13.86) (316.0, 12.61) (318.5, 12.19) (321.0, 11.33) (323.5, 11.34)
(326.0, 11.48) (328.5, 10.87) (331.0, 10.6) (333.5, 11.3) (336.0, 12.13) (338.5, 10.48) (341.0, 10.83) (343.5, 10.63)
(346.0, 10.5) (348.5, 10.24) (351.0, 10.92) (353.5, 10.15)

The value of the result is 2.7 K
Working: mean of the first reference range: 11.1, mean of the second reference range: 13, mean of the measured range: 10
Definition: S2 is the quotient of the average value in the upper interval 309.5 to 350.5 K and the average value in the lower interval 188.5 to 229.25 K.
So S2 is 1.09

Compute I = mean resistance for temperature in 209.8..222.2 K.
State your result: 10.8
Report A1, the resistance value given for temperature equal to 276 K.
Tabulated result 8.835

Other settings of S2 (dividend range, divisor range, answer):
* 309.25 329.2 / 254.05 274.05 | 1.22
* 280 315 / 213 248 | 1.10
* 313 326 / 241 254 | 1.12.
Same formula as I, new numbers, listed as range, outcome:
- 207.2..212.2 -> 10.7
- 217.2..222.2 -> 10.7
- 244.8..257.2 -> 10.6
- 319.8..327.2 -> 11.4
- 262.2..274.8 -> 10.1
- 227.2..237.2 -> 11.6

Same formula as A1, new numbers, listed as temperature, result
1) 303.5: 14.41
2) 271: 10.06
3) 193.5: 10.89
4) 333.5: 11.3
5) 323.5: 11.34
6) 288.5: 10.91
